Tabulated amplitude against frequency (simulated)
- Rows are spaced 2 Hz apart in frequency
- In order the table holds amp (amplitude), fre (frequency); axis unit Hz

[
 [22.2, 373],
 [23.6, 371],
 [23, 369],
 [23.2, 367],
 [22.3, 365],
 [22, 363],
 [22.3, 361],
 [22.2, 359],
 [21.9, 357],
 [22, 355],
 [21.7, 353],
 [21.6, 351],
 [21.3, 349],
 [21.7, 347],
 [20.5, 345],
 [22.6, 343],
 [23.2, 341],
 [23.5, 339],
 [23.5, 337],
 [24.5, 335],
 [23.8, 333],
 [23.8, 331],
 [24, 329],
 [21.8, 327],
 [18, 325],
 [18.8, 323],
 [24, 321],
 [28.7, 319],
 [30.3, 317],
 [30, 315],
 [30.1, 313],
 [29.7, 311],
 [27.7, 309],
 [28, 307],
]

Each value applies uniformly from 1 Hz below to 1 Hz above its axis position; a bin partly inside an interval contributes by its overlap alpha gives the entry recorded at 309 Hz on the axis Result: 27.7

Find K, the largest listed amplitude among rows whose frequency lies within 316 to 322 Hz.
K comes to 30.3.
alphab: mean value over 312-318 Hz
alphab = 30.1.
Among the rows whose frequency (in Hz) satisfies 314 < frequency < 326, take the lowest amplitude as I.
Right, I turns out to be 18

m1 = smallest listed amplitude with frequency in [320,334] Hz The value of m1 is 18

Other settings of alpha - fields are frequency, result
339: 23.5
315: 30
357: 21.9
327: 21.8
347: 21.7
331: 23.8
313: 30.1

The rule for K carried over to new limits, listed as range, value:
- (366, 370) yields 23.2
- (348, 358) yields 22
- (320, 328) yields 24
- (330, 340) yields 24.5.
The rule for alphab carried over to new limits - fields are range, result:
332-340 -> 23.8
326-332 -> 23.2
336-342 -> 23.4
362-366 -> 22.1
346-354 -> 21.6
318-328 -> 22.3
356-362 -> 22.1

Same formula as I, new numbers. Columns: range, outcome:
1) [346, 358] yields 21.3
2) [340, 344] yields 22.6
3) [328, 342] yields 23.2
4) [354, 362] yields 21.9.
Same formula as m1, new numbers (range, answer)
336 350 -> 20.5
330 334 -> 23.8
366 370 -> 23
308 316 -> 27.7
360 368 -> 22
